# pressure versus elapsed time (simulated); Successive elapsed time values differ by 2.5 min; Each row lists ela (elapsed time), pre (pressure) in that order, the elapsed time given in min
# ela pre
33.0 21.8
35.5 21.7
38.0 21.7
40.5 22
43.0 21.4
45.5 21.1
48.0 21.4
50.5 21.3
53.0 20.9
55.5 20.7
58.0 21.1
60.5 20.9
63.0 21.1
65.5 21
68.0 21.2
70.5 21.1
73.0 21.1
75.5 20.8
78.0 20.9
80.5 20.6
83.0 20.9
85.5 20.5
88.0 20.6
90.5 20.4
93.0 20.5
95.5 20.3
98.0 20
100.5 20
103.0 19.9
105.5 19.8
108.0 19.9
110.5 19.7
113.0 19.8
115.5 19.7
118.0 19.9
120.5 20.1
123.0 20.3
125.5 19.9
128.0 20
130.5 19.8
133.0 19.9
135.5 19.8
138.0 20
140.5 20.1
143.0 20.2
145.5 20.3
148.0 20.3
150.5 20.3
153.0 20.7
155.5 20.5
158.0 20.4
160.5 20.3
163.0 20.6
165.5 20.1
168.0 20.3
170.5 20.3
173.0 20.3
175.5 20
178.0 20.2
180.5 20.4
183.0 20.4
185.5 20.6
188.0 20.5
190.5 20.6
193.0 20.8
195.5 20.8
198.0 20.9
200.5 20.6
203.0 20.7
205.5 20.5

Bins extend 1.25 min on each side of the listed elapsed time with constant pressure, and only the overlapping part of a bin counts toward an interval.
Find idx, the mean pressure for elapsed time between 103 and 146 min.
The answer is 19.9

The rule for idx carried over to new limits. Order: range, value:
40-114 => 20.7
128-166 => 20.2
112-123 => 19.9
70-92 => 20.8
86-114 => 20.1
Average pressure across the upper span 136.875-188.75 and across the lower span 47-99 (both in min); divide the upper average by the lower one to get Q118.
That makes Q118 0.98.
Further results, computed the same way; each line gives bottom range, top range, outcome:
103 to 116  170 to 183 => 1.02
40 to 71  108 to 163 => 0.95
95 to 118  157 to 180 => 1.02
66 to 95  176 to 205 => 0.99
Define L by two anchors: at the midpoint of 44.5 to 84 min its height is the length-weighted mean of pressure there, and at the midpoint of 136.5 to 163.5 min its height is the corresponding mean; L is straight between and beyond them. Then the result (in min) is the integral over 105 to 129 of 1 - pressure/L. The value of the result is 0.8 min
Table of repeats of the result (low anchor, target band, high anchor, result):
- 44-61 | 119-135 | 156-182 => 0.46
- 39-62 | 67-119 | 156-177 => 1.28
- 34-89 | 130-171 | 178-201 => 1.02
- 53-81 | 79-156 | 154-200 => 2.14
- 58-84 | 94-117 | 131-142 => 0.59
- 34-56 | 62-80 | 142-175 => 0.12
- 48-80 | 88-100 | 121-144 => 0.15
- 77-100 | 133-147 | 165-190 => 0.23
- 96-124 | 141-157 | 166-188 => -0.17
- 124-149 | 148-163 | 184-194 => -0.15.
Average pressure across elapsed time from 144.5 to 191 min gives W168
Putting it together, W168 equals 20.4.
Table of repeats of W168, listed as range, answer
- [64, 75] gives 21.1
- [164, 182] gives 20.2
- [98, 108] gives 19.9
